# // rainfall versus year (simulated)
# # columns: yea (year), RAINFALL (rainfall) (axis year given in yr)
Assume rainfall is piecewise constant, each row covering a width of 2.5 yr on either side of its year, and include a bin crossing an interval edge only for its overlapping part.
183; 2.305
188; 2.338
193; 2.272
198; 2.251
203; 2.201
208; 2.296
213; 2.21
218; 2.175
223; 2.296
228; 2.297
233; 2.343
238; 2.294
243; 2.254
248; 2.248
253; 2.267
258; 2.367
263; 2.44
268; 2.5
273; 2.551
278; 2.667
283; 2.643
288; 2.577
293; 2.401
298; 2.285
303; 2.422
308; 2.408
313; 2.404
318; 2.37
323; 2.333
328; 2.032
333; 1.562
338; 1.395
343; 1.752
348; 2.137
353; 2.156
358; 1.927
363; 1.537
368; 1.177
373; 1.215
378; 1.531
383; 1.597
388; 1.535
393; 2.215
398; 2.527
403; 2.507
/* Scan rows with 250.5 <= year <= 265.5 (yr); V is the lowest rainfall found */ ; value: 2.267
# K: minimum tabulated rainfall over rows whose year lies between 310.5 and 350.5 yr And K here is 1.395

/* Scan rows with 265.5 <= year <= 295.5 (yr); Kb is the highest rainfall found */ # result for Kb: 2.667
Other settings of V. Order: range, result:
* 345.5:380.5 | 1.177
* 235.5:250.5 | 2.248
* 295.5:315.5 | 2.285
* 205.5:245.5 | 2.175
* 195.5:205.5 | 2.201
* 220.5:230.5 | 2.296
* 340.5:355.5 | 1.752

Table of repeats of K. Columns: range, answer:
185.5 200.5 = 2.251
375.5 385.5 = 1.531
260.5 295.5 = 2.401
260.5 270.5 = 2.44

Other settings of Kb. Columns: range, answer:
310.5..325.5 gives 2.404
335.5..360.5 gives 2.156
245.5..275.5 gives 2.551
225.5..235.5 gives 2.343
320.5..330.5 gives 2.333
